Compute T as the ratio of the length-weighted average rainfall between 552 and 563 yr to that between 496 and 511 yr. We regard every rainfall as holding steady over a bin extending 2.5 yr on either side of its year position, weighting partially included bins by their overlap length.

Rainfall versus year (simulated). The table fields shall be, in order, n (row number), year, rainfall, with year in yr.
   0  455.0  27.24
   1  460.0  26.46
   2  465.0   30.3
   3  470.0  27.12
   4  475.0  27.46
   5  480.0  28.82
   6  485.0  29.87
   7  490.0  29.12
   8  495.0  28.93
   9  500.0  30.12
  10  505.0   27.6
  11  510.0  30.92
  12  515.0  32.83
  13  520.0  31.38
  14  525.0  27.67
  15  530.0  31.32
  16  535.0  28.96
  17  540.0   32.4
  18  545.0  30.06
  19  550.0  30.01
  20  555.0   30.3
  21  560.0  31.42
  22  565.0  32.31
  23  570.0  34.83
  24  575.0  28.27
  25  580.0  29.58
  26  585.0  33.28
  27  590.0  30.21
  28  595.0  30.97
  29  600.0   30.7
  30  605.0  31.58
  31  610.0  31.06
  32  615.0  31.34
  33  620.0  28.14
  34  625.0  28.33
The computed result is 1.05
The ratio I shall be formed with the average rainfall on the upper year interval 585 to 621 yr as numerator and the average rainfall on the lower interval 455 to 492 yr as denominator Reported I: 1.09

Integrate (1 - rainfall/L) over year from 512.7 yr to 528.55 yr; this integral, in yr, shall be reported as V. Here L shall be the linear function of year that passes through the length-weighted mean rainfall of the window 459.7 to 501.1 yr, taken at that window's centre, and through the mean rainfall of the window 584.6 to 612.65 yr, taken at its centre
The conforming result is -0.6 yr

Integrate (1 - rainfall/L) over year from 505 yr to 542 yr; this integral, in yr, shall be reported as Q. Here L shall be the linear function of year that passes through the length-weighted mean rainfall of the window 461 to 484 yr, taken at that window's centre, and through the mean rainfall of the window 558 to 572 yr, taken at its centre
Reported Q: 0.3 yr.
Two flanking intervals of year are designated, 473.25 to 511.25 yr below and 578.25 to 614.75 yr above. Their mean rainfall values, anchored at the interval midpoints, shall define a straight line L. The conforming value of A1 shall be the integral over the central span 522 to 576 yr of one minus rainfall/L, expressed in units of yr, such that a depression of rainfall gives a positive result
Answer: -1.0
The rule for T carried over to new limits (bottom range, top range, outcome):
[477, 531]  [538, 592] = 1.04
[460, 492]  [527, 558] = 1.07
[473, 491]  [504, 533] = 1.05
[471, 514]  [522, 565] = 1.04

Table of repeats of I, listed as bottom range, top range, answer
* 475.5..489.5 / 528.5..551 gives 1.05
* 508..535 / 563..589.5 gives 1.03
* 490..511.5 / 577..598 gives 1.06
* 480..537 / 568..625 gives 1.03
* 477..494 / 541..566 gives 1.06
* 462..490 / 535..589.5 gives 1.08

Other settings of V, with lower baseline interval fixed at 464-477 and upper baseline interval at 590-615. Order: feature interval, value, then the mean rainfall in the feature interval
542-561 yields -0.3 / 30.4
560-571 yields -1.0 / 32.9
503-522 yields -1.1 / 30.7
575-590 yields -0.1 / 30.7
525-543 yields -0.6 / 30.4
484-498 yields -0.4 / 29.3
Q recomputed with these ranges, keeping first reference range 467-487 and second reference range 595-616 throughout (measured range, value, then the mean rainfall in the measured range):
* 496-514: -0.5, 29.8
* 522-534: 0.0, 29.5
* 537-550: -0.5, 30.9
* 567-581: -0.3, 31.1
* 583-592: -0.3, 31.7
